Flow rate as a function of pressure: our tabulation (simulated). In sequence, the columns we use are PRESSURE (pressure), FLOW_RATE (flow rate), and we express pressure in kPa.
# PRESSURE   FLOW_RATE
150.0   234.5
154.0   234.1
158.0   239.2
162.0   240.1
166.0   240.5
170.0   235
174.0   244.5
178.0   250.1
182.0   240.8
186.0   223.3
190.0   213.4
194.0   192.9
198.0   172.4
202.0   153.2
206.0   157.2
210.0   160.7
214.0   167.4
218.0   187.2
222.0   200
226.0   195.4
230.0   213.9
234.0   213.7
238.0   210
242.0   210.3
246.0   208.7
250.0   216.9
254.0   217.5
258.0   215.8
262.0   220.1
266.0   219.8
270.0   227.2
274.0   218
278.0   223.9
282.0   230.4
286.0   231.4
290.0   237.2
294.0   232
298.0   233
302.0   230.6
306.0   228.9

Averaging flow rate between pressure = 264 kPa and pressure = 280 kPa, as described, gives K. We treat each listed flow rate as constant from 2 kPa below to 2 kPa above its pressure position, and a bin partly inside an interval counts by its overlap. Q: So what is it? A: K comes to 222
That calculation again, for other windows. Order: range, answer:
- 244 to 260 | 215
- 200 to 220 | 165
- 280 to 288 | 231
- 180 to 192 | 226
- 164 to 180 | 243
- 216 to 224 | 194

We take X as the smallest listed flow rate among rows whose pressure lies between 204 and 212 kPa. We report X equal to 157.2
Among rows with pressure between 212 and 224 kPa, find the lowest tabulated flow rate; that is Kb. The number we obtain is 167.4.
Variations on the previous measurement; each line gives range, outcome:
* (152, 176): 234.1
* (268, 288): 218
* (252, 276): 215.8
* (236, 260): 208.7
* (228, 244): 210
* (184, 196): 192.9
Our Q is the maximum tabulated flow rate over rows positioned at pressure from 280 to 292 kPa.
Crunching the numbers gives 237.2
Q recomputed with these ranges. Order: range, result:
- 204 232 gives 213.9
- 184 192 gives 223.3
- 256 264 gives 220.1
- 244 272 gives 227.2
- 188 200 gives 213.4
